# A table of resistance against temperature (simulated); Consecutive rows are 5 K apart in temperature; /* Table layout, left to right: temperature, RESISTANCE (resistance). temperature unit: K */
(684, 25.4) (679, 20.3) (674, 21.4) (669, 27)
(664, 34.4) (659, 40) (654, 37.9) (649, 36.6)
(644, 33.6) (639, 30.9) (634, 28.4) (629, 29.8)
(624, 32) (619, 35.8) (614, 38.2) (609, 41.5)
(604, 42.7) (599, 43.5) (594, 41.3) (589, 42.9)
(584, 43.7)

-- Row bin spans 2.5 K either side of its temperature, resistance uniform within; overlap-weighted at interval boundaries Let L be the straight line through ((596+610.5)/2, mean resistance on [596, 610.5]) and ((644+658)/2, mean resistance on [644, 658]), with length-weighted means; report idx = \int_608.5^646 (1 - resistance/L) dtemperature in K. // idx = 6.06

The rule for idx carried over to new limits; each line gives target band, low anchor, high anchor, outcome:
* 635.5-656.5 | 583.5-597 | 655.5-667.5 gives 1.81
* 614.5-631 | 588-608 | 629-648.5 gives 1.17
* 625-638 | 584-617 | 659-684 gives 2.11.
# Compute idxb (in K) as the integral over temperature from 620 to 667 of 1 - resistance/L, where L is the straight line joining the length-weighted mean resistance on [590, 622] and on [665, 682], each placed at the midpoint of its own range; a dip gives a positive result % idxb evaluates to -4.6 K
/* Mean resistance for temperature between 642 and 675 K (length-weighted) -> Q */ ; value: 33.5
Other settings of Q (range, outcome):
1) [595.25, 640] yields 36.2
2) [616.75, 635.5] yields 31.6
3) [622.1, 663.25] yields 33.7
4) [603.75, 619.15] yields 39.7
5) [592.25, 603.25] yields 42.5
